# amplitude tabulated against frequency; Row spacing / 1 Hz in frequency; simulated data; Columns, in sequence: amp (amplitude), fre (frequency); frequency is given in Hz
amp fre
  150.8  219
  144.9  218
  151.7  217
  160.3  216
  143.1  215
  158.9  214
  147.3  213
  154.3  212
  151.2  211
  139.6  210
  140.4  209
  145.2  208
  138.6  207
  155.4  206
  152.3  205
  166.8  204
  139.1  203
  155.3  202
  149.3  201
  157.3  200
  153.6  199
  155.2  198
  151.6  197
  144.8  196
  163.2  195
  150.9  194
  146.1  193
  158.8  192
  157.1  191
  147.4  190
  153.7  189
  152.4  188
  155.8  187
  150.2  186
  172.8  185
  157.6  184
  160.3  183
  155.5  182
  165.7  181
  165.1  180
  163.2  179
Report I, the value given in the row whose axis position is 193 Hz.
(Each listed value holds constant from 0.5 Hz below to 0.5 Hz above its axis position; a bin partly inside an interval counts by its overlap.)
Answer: 146.1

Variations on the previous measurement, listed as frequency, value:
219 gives 150.8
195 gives 163.2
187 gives 155.8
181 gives 165.7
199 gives 153.6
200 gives 157.3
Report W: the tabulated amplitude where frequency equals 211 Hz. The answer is 151.2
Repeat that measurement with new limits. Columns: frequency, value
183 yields 160.3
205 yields 152.3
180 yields 165.1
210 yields 139.6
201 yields 149.3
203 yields 139.1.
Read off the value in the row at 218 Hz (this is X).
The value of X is 144.9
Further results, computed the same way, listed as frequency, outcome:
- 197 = 151.6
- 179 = 163.2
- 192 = 158.8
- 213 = 147.3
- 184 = 157.6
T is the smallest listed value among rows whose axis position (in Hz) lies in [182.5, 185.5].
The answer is 157.6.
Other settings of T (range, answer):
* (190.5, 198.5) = 144.8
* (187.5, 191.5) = 147.4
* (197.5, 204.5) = 139.1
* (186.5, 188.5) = 152.4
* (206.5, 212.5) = 138.6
